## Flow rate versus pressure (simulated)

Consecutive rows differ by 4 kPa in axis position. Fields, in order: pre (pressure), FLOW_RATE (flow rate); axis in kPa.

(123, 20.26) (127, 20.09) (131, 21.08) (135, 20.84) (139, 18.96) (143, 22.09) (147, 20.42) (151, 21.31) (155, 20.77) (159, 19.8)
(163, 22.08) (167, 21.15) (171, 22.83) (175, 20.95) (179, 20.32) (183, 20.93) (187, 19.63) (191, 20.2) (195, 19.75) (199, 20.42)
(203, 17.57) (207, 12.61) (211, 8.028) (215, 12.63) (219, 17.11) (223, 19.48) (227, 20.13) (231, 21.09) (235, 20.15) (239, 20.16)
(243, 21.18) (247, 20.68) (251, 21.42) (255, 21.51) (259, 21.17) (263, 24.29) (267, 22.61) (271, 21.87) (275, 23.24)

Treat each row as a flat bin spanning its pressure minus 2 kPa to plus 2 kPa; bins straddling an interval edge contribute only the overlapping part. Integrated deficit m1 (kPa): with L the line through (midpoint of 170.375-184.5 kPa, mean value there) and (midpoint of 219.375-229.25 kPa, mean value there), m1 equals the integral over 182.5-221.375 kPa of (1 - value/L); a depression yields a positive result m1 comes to 6.75 kPa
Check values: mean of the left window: 21.1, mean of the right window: 19.4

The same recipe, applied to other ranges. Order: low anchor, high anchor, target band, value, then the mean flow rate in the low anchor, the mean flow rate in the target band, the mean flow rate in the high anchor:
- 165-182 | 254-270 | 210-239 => 5.9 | 21.3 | 17.5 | 22.4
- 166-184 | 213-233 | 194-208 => 1.3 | 21.3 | 17.8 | 18.1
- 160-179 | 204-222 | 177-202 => -3.5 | 21.5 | 20.1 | 13.3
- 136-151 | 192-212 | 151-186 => -4.4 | 20.6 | 21.1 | 16.3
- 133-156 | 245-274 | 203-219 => 6.6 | 20.7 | 12.7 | 22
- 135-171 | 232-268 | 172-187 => 0.2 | 20.9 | 20.7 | 21.4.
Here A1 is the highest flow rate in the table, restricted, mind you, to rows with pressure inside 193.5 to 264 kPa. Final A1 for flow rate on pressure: 24.29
